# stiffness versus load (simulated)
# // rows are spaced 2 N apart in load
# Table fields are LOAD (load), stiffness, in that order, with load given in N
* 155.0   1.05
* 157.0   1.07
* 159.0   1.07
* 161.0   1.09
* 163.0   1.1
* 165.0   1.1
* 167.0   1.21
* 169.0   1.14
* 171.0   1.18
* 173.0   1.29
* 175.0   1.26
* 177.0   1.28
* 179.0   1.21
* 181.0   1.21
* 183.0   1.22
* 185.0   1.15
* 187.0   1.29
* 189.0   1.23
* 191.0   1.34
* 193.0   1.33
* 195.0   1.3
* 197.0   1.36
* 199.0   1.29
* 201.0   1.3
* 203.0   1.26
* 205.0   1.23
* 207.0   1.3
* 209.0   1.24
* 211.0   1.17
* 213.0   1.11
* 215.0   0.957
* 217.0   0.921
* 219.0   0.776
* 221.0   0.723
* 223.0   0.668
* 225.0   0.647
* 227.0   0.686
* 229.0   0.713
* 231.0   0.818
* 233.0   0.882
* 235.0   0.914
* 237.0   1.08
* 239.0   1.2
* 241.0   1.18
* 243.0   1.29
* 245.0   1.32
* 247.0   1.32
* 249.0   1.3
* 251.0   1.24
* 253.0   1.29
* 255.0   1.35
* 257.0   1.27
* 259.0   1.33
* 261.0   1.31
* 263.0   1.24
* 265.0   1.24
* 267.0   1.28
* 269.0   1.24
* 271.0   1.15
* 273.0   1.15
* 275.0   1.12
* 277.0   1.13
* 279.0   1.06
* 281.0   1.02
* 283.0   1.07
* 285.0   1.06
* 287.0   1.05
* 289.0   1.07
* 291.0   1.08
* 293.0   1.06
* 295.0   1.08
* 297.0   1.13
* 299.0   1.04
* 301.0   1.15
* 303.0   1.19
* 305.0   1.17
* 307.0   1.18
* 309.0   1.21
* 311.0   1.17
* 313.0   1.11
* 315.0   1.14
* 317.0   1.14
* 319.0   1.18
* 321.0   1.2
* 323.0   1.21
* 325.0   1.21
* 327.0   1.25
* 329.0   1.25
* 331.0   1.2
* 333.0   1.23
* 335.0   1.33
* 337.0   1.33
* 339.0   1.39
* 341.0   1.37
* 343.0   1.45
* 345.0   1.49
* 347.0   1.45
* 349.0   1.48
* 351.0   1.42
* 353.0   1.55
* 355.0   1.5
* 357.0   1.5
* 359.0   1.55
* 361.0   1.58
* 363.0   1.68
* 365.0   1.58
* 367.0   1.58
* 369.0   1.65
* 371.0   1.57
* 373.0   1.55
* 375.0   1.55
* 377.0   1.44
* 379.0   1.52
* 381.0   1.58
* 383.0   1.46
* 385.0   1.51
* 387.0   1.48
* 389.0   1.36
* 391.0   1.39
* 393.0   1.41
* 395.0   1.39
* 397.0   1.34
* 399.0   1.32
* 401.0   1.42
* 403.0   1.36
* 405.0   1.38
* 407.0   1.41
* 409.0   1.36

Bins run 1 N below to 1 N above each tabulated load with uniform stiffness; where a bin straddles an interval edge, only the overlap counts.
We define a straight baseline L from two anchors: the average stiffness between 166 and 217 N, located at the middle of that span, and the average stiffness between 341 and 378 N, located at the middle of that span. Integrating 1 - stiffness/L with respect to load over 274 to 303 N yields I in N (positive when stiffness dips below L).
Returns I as 6.6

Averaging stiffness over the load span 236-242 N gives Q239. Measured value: 1.15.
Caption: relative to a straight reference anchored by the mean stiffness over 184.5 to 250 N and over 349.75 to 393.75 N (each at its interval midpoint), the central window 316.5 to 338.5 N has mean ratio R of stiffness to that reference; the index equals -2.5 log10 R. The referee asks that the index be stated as 0.14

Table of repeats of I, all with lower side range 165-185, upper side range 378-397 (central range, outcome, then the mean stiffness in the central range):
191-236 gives 7.8 N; 1.03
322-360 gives 0.6 N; 1.38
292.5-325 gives 5.0 N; 1.15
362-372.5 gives -1.3 N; 1.61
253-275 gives 1.0 N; 1.25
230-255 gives 2.5 N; 1.16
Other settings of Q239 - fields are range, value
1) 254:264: 1.3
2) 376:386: 1.5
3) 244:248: 1.32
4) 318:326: 1.2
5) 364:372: 1.6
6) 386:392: 1.41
